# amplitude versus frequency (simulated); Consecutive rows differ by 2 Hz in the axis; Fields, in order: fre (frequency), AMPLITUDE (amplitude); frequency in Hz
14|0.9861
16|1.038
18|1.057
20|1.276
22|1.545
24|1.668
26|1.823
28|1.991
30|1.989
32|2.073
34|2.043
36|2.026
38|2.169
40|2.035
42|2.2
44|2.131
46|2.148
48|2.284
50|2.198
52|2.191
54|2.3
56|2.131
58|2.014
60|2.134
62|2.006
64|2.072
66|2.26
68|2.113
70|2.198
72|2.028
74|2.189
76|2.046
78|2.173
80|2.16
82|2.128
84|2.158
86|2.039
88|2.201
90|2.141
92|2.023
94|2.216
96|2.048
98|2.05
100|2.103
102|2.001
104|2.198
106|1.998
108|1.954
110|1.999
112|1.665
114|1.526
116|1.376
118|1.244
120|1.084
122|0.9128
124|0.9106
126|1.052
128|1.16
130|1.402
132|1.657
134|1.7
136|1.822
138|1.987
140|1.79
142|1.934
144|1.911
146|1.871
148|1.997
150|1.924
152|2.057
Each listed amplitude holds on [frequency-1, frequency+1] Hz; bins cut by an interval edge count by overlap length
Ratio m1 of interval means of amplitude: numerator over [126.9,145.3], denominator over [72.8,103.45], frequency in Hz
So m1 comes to 0.8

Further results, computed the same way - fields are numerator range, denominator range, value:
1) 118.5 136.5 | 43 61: 0.59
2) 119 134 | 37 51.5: 0.56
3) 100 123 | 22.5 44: 0.83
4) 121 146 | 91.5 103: 0.74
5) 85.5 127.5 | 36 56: 0.80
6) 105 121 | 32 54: 0.75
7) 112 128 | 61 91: 0.56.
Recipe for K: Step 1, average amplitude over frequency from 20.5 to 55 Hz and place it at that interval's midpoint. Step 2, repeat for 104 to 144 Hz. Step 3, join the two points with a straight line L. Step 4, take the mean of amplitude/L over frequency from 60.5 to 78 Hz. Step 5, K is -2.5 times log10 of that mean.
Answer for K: -0.14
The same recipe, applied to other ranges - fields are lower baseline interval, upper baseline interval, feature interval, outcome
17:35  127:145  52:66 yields -0.23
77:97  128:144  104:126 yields 0.28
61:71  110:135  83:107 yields -0.22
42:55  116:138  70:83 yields -0.13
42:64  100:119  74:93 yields -0.09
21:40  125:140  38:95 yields -0.19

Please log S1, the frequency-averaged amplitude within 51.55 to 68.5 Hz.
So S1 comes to 2.13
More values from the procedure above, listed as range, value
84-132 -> 1.72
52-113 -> 2.09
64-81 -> 2.14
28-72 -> 2.12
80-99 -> 2.11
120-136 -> 1.28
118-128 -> 1.03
